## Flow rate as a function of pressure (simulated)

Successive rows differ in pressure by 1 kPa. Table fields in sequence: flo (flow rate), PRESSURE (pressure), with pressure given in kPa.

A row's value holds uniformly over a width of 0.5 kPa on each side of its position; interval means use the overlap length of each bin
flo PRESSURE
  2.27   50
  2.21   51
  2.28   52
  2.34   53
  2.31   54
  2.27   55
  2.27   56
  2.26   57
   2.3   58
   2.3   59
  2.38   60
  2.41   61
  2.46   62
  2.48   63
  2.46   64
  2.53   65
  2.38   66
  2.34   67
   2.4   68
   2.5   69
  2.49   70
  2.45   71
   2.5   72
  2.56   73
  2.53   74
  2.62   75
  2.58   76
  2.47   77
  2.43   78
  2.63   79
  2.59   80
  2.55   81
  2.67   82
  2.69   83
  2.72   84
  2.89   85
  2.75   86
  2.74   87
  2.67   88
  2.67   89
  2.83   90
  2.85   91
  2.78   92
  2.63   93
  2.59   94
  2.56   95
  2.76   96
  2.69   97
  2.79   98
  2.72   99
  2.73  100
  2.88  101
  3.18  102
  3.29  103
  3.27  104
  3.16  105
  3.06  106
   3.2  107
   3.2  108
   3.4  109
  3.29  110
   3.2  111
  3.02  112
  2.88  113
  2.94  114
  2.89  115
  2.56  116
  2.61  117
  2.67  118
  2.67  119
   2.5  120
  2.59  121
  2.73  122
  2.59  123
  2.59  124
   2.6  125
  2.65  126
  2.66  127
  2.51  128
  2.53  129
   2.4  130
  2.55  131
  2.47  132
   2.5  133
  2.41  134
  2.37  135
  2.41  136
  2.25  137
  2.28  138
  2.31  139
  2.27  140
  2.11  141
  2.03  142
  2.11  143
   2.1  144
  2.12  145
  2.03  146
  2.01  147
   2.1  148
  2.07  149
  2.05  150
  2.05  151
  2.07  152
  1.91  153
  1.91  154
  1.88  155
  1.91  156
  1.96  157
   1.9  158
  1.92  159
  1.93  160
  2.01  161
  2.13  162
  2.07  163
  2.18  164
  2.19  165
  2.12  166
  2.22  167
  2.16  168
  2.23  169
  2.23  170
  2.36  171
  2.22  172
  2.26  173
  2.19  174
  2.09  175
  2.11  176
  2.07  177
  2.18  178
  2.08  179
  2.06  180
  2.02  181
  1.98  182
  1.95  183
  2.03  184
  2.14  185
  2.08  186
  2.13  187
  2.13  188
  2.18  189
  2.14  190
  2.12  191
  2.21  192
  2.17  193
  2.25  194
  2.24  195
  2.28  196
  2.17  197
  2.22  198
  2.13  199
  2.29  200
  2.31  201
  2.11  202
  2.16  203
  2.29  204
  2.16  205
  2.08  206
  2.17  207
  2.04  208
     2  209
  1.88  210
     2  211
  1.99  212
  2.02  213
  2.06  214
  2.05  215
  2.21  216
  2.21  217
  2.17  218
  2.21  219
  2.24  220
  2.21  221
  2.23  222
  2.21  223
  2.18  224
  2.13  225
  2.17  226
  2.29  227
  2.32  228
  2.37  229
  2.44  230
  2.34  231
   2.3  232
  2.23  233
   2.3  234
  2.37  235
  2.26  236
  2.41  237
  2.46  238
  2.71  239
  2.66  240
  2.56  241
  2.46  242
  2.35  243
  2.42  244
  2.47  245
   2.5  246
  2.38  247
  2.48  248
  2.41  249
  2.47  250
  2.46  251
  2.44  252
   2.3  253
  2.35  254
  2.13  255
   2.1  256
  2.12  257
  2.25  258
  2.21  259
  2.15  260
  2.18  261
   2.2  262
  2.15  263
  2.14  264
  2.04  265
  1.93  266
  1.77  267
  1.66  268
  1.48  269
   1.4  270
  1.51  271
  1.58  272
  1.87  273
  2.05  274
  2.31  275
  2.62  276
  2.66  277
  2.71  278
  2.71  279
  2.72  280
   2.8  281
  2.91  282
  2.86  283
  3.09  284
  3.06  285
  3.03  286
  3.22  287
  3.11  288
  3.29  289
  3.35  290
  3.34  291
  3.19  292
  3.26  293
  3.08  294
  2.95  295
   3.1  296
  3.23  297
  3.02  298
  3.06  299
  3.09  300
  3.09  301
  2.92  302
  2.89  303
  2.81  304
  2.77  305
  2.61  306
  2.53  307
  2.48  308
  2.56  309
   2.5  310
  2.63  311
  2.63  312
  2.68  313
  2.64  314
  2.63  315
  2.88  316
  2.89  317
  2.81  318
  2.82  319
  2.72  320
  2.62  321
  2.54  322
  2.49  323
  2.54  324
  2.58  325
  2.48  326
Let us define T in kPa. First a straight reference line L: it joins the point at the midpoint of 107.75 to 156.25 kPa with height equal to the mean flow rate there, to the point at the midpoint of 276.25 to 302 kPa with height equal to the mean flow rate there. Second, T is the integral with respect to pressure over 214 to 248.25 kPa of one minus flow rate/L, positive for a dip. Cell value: 6.0 kPa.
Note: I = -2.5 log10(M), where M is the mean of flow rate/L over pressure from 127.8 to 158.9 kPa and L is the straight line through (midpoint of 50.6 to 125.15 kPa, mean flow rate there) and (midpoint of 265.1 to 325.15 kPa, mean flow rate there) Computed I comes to 0.22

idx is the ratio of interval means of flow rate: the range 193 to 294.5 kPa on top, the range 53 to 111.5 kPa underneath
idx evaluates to 0.9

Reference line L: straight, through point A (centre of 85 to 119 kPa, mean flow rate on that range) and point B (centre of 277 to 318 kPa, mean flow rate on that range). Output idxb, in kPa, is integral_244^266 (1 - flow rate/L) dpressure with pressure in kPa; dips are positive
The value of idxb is 4.73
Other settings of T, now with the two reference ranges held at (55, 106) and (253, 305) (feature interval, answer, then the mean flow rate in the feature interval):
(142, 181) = 7.78 kPa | 2.08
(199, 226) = 4.66 kPa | 2.14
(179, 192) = 2.55 kPa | 2.08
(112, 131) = -0.26 kPa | 2.65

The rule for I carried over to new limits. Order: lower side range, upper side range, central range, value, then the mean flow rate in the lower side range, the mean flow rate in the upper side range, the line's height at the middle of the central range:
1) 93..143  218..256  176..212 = 0.17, 2.7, 2.35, 2.48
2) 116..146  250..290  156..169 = 0.17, 2.43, 2.36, 2.41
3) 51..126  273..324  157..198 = 0.27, 2.67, 2.83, 2.74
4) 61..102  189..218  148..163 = 0.17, 2.62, 2.14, 2.33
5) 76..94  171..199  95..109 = -0.16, 2.67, 2.14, 2.58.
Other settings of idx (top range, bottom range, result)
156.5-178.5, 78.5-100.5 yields 0.79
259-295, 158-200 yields 1.17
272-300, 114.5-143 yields 1.16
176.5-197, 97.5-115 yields 0.69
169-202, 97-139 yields 0.78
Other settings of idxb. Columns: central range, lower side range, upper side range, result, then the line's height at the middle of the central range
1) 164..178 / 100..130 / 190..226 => 1.4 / 2.44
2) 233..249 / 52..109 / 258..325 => 1.1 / 2.62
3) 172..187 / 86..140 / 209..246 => 2.3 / 2.47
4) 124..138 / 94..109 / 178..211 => 1.1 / 2.7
